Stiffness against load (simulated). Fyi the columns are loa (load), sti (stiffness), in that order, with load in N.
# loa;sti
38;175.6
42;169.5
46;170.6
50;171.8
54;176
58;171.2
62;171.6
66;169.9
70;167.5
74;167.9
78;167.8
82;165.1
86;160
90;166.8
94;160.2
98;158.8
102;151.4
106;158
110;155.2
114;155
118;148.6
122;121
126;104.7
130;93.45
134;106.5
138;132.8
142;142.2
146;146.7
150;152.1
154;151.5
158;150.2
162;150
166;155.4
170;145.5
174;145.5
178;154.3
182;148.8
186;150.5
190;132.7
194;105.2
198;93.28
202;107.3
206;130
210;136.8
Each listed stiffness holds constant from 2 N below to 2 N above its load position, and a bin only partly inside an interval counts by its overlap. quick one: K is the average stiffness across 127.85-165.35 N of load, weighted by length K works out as 137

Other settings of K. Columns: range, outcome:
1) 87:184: 144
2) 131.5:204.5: 137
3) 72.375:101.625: 163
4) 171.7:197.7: 137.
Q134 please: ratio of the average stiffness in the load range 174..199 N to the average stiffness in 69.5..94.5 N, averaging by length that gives 0.81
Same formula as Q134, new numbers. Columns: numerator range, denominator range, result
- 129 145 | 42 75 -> 0.71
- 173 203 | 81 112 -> 0.82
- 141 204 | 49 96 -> 0.83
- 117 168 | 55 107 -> 0.82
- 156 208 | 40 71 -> 0.80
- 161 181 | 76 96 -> 0.92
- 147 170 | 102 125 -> 1.03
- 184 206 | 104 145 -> 0.90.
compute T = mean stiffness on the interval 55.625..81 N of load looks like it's 169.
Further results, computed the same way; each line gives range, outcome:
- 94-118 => 155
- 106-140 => 129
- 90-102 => 159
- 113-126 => 135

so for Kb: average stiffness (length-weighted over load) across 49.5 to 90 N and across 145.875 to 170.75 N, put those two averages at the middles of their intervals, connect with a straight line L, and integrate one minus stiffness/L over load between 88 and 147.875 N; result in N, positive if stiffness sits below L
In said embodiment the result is 7.18 N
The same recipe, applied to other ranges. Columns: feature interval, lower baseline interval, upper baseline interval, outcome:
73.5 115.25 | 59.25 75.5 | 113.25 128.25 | -3.2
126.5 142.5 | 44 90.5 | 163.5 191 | 4.2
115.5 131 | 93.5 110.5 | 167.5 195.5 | 3.3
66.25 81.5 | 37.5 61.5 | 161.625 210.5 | -0.2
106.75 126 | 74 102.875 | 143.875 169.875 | 2.0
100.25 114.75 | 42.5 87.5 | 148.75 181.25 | 0.6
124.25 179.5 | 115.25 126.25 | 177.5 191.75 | 0.1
